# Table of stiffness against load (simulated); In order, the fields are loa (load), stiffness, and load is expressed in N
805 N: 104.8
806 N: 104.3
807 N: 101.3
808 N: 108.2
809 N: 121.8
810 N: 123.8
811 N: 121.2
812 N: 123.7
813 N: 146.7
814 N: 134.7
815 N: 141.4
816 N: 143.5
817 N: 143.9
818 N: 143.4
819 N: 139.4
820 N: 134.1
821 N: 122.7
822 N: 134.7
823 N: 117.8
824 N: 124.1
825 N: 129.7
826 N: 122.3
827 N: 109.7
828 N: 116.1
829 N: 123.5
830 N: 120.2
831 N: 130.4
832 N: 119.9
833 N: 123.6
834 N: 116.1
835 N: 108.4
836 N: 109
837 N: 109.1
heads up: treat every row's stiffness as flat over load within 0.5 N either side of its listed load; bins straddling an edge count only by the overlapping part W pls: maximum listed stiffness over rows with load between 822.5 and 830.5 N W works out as 129.7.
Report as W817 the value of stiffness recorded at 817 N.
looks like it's 143.9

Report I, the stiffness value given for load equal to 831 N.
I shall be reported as 130.4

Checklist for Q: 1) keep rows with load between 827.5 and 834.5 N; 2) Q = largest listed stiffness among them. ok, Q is 130.4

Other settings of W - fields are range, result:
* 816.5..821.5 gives 143.9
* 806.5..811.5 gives 123.8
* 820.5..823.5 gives 134.7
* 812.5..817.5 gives 146.7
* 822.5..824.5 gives 124.1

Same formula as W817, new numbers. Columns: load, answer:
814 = 134.7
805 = 104.8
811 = 121.2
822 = 134.7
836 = 109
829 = 123.5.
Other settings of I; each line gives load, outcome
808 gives 108.2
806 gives 104.3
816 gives 143.5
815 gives 141.4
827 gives 109.7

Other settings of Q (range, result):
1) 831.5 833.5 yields 123.6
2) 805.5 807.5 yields 104.3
